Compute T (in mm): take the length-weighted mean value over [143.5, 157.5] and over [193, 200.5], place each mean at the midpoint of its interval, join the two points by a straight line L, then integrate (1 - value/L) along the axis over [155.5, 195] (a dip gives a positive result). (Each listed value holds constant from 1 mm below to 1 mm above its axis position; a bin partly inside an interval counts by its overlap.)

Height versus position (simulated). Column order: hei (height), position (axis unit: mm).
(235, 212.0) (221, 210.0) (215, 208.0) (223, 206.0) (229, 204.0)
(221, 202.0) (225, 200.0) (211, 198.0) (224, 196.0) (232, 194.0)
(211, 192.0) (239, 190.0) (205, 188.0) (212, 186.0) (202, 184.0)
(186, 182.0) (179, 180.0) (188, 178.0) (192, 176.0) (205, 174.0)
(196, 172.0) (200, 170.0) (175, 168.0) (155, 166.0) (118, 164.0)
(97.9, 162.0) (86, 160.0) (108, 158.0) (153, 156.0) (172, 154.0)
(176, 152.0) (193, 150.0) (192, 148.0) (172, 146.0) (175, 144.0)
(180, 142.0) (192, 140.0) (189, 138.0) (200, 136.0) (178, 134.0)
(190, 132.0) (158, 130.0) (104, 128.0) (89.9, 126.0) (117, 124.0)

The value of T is 4.8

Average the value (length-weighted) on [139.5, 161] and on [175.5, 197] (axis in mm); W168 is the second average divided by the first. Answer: 1.27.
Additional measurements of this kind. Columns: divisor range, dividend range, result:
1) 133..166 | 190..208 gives 1.38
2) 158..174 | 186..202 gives 1.49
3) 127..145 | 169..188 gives 1.13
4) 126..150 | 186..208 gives 1.28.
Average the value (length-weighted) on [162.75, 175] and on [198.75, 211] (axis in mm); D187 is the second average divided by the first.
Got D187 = 1.28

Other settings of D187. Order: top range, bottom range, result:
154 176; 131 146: 0.82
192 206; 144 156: 1.25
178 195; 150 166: 1.53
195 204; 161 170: 1.54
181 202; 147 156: 1.20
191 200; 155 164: 1.97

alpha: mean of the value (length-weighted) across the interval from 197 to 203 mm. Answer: 219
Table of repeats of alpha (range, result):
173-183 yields 190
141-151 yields 182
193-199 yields 222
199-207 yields 224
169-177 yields 198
